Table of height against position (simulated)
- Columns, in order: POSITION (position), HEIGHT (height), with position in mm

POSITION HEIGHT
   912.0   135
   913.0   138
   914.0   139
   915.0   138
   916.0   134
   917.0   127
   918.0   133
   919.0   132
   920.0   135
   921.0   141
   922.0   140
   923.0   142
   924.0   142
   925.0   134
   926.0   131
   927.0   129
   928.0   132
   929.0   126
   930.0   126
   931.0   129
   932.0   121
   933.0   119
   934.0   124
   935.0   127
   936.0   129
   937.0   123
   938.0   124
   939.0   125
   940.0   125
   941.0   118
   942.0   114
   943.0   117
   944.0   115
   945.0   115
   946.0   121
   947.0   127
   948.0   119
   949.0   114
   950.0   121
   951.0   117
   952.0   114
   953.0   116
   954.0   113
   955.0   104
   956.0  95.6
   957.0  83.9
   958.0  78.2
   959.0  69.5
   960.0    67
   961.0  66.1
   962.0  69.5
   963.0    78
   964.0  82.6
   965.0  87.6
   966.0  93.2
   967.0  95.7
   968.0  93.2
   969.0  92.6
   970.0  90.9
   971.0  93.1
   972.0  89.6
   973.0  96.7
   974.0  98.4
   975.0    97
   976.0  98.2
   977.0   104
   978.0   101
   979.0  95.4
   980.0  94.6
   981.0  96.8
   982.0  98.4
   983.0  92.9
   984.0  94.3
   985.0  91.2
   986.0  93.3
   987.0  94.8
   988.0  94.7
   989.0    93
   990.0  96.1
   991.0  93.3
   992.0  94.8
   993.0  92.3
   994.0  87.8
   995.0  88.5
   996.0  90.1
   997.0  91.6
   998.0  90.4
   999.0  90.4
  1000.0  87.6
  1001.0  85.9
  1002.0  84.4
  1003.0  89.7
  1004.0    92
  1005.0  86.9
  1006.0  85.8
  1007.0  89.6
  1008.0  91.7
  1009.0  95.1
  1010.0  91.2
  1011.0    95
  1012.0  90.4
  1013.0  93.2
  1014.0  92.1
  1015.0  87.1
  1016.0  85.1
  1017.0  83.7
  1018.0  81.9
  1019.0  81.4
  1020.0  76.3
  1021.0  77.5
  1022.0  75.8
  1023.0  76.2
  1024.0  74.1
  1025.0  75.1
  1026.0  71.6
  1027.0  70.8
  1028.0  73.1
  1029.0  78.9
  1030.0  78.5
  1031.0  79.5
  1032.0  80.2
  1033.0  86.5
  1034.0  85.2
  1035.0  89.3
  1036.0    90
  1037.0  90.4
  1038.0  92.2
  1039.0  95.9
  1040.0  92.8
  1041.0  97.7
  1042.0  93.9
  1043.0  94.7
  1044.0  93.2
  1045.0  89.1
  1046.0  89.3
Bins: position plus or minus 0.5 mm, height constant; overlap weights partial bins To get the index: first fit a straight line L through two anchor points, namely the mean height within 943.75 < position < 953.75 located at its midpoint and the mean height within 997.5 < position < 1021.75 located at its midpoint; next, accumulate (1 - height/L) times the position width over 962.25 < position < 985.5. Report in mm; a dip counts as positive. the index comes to 2.6 mm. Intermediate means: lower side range 118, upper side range 87.6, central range 93.5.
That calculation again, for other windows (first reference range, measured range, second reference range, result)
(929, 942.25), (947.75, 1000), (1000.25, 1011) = 5.34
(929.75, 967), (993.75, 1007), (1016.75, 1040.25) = 0.29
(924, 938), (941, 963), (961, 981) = 1.37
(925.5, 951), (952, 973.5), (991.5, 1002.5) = 3.92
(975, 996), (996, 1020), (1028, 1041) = 0.63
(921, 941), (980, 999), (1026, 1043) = 2.09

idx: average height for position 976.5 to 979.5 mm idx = 100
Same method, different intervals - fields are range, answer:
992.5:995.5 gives 89.5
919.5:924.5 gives 140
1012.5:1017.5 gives 88.2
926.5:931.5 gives 128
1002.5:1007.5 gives 88.8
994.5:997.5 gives 90.1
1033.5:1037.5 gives 88.7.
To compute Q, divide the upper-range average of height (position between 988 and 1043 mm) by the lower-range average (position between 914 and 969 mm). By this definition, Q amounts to 0.76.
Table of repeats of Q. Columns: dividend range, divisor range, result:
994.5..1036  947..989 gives 0.89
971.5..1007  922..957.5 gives 0.77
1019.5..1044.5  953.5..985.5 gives 0.92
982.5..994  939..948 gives 0.78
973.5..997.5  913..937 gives 0.72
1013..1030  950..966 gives 0.87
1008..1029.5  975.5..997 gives 0.87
